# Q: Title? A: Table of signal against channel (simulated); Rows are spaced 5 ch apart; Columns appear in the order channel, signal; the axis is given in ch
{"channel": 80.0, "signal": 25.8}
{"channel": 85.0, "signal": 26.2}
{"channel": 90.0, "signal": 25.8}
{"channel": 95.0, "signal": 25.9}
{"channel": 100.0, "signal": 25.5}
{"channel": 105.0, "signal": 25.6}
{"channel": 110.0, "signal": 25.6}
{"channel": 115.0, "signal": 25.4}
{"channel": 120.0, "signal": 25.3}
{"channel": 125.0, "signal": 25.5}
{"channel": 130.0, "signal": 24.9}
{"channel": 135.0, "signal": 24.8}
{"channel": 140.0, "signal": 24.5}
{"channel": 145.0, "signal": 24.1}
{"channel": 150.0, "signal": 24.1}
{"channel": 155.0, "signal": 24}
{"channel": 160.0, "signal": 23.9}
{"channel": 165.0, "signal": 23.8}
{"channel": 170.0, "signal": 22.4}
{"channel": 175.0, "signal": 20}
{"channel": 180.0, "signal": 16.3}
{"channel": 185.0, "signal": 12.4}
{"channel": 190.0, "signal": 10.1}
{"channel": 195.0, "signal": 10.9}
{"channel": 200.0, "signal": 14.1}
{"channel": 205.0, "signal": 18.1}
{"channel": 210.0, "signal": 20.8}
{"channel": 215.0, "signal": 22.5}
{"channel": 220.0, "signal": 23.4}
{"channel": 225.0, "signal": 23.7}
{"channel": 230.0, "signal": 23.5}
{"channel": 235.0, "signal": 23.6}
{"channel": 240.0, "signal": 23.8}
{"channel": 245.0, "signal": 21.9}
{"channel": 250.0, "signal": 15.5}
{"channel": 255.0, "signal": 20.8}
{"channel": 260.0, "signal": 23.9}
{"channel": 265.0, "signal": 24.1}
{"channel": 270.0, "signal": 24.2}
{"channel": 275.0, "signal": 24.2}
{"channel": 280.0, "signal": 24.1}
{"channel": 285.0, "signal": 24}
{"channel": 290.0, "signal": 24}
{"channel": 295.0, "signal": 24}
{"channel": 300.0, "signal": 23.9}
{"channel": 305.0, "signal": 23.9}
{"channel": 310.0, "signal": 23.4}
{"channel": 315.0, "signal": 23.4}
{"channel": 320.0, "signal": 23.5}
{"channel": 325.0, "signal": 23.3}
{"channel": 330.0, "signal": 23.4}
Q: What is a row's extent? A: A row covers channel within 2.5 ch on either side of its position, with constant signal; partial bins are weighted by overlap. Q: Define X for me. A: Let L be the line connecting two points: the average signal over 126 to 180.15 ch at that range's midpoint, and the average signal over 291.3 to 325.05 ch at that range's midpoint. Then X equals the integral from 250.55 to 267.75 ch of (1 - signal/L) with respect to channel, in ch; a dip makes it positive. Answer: 1.1 ch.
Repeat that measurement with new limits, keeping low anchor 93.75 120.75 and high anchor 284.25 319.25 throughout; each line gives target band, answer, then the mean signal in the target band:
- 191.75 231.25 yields 8.4 ch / 19.3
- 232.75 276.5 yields 3.3 ch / 22.4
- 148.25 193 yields 9.9 ch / 19.5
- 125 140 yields 0.2 ch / 24.9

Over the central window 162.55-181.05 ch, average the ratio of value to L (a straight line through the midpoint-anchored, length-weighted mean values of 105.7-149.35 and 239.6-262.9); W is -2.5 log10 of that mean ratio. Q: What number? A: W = 0.13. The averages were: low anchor 25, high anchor 21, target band 21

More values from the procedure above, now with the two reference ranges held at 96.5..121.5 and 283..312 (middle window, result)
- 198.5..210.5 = 0.377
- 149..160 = 0.049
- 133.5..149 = 0.036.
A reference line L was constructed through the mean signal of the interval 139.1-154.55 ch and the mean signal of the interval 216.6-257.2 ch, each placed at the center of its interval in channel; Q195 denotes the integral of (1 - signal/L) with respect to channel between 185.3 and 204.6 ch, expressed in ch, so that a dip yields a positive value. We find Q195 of 8.8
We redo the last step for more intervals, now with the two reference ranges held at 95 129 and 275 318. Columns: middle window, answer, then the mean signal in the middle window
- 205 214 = 1.6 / 20.3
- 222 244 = 0.8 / 23.5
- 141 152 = 0.4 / 24.2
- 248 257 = 2.3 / 18.2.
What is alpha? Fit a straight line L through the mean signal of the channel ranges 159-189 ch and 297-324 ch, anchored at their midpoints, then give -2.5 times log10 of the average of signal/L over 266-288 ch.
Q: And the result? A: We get -0.08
